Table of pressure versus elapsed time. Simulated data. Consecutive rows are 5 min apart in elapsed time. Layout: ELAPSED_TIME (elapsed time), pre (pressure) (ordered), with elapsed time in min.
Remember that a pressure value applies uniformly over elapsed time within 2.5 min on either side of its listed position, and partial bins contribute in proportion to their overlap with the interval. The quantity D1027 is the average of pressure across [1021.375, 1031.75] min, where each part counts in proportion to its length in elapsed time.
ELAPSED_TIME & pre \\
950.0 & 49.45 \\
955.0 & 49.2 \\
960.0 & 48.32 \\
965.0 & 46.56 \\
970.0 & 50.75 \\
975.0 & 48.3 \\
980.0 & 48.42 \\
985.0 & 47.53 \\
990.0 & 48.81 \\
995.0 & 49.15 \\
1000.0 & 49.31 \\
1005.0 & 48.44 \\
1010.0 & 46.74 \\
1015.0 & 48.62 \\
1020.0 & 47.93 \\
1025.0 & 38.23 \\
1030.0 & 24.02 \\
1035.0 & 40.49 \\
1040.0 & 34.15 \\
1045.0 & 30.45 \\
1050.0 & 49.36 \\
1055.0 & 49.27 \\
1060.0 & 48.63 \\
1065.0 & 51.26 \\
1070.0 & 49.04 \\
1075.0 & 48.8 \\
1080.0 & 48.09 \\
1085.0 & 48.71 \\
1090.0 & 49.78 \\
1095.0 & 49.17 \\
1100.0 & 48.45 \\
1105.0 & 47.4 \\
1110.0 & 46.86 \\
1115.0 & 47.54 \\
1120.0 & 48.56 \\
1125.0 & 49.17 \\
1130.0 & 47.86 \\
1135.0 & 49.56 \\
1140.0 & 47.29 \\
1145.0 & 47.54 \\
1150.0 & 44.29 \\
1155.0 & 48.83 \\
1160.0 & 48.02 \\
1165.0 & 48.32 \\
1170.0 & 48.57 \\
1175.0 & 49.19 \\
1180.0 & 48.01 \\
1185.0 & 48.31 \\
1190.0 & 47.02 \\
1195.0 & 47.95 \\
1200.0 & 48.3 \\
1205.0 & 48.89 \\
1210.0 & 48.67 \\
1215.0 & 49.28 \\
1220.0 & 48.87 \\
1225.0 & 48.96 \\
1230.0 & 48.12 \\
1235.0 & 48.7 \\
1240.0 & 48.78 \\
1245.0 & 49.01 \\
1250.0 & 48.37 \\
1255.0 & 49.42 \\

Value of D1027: 33.5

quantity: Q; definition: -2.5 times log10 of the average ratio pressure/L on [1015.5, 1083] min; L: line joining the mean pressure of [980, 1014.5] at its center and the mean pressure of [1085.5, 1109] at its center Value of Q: 0.12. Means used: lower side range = 48.4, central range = 43.3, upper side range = 48.6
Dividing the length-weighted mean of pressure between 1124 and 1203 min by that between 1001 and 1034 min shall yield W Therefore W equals 1.1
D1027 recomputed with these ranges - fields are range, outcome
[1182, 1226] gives 48.5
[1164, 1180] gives 48.6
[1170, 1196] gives 48.2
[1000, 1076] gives 43.8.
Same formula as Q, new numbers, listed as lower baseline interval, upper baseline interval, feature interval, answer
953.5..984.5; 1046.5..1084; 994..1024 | 0.017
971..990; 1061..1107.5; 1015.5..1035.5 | 0.254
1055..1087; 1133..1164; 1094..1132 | 0.004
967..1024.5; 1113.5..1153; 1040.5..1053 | 0.216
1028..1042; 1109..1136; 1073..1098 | -0.169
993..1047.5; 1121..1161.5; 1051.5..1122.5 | -0.086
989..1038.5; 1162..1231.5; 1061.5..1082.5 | -0.091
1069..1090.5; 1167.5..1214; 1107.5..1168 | 0.017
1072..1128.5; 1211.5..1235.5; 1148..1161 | 0.035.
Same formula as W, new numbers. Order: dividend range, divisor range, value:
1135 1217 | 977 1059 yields 1.09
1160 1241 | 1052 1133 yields 1.00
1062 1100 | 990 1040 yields 1.13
